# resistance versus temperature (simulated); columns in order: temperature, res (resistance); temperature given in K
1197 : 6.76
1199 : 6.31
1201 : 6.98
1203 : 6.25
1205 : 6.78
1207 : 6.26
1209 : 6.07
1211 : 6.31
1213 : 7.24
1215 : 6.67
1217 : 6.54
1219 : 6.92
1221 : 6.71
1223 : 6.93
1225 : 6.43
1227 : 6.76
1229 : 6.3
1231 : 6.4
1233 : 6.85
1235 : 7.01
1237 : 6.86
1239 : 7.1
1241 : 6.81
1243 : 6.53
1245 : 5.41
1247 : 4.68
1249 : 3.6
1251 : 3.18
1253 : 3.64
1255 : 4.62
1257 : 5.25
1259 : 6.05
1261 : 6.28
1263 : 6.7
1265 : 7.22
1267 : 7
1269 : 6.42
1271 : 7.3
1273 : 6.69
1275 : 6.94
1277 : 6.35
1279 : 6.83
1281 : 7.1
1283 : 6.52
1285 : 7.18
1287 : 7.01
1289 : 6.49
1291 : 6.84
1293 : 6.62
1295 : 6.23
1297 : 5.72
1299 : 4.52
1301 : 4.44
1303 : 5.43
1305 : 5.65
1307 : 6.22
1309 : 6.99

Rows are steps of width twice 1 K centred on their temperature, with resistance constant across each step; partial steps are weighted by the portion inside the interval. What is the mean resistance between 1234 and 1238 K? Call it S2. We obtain 6.94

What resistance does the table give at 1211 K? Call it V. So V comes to 6.31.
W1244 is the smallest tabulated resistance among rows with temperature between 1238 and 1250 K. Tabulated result 3.6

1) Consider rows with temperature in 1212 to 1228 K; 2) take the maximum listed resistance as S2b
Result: 7.24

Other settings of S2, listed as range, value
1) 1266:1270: 6.71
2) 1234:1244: 6.86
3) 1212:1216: 6.96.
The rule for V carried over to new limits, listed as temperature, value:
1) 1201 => 6.98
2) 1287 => 7.01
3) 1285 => 7.18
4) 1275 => 6.94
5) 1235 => 7.01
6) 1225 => 6.43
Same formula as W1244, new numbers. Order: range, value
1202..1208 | 6.25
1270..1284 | 6.35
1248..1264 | 3.18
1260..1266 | 6.28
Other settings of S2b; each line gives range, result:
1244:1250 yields 5.41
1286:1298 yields 7.01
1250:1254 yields 3.64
